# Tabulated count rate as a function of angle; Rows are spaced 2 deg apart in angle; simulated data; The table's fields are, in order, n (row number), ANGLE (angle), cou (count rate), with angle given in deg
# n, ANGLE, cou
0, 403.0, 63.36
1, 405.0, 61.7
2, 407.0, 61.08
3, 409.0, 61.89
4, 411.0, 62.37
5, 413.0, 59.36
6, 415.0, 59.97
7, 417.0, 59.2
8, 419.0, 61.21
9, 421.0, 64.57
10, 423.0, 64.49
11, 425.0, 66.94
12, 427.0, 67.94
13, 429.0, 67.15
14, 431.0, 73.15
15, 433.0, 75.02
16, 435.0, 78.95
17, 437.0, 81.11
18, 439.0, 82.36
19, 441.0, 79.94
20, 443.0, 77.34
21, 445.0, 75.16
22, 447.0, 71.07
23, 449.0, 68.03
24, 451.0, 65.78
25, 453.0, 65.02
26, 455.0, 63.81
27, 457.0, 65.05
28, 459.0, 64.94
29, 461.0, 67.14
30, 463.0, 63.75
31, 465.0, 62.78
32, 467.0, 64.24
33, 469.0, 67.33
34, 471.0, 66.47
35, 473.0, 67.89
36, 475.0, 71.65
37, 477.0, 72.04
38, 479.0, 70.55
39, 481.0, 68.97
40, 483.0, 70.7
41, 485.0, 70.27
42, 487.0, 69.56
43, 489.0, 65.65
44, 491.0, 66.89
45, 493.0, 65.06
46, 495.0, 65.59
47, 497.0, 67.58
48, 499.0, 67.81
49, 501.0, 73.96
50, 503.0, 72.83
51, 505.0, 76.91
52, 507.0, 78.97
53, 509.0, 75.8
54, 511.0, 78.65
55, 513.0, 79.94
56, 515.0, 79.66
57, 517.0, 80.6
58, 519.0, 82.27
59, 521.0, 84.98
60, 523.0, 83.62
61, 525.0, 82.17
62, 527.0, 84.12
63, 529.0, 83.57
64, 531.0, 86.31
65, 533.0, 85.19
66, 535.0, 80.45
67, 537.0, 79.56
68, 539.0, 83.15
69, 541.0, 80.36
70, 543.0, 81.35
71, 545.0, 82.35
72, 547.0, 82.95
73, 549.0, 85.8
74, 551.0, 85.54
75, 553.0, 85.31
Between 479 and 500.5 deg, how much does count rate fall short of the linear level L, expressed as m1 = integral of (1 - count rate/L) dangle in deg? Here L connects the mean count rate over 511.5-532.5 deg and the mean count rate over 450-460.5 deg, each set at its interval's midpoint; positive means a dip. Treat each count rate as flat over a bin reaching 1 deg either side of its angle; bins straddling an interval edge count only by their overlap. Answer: 1.7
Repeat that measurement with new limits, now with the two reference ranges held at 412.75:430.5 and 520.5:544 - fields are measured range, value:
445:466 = 1.0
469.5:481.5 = 0.6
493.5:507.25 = 1.1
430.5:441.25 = -2.0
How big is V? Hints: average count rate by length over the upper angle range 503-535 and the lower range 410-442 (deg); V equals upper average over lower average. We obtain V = 1.18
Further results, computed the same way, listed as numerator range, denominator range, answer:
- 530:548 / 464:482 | 1.21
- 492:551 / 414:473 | 1.15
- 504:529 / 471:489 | 1.16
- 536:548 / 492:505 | 1.18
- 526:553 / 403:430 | 1.32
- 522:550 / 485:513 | 1.16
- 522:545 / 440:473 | 1.22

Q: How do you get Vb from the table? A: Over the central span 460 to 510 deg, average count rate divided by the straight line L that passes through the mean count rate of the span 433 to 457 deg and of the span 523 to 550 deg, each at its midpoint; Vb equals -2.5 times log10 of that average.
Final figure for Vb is 0.12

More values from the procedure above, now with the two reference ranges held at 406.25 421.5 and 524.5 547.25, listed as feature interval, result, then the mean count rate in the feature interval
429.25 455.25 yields -0.120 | 73.7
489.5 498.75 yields 0.137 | 66.4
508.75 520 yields -0.012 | 79.7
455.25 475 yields 0.070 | 65.8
